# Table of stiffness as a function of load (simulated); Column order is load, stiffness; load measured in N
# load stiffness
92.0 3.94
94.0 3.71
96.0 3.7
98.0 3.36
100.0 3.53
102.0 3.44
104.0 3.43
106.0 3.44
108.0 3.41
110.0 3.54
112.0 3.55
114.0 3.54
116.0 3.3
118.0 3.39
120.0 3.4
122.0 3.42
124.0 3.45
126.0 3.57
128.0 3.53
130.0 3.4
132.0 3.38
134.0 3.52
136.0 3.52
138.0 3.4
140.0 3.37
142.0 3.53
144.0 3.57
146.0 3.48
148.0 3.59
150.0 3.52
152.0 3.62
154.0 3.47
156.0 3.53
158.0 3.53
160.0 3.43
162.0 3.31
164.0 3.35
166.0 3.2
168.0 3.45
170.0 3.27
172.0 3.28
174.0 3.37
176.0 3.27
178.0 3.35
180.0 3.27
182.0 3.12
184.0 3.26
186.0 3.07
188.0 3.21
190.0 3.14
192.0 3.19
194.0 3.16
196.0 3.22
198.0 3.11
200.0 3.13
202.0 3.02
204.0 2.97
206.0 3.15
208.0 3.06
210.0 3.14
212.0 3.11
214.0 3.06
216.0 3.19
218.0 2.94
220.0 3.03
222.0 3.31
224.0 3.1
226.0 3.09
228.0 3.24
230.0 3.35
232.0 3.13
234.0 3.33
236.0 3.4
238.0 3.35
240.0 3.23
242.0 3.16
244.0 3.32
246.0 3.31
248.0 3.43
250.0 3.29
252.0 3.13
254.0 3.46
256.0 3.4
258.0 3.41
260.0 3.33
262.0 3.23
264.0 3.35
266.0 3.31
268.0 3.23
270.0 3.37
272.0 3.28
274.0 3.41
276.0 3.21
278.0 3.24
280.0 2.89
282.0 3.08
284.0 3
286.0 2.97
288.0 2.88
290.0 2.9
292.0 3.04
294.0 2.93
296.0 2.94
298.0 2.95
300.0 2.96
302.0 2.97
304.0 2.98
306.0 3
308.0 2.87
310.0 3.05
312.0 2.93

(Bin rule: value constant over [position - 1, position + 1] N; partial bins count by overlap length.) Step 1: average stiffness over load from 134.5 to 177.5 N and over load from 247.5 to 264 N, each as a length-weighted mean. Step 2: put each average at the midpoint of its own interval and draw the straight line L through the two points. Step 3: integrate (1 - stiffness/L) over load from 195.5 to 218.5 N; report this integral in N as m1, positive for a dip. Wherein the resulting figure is 2.0 N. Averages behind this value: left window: 3.43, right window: 3.33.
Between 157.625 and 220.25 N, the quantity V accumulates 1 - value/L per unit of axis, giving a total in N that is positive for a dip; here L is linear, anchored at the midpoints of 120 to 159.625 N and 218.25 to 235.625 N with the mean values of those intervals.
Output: 2.4 N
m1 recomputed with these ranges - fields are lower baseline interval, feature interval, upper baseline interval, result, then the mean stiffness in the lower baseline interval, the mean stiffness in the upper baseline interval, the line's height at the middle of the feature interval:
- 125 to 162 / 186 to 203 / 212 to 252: 0.98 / 3.49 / 3.22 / 3.33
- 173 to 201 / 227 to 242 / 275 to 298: -0.83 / 3.2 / 3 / 3.11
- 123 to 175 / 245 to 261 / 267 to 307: -0.96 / 3.45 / 3.06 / 3.16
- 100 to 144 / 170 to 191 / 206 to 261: 0.65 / 3.46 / 3.23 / 3.34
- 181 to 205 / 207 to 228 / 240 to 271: 0.62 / 3.13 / 3.31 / 3.2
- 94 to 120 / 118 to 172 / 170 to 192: -1.59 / 3.48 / 3.23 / 3.35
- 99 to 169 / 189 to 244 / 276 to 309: 0.81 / 3.46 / 2.98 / 3.21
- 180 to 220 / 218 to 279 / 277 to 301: -4.64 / 3.12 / 2.98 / 3.04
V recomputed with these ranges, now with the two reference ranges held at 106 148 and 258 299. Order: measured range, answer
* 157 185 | 0.4 N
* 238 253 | -0.3 N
